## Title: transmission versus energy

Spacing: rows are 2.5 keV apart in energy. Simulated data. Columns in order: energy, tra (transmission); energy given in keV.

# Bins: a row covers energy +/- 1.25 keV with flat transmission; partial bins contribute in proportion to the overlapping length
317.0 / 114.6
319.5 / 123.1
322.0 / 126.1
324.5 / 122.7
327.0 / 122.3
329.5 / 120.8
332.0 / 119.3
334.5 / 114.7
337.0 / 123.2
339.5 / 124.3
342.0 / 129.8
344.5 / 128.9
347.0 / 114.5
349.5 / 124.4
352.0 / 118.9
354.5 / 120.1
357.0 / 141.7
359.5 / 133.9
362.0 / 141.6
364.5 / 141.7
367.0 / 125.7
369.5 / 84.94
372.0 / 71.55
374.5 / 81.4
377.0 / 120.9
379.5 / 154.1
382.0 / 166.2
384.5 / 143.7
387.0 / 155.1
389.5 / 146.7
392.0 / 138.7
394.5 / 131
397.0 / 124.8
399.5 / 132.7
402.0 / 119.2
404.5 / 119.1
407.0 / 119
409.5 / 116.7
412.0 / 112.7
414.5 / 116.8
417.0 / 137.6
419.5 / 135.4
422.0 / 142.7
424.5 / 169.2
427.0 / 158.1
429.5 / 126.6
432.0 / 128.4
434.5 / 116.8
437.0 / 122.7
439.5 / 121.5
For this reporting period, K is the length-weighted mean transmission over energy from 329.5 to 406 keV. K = 126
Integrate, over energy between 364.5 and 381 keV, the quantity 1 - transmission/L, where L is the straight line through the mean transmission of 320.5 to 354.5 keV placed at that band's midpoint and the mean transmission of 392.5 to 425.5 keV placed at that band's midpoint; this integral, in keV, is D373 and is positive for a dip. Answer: 2.0 keV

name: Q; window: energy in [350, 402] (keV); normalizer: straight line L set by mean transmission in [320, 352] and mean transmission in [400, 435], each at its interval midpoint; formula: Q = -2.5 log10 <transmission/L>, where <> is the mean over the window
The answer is -0.02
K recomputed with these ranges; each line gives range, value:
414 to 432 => 141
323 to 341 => 121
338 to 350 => 124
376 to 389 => 148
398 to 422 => 124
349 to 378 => 117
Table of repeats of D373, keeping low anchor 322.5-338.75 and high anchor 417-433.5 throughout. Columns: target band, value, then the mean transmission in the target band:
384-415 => 1.7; 129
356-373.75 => 1.3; 119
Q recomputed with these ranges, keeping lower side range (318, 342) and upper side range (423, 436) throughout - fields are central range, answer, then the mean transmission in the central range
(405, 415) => 0.17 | 116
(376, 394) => -0.11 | 146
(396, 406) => 0.09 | 124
